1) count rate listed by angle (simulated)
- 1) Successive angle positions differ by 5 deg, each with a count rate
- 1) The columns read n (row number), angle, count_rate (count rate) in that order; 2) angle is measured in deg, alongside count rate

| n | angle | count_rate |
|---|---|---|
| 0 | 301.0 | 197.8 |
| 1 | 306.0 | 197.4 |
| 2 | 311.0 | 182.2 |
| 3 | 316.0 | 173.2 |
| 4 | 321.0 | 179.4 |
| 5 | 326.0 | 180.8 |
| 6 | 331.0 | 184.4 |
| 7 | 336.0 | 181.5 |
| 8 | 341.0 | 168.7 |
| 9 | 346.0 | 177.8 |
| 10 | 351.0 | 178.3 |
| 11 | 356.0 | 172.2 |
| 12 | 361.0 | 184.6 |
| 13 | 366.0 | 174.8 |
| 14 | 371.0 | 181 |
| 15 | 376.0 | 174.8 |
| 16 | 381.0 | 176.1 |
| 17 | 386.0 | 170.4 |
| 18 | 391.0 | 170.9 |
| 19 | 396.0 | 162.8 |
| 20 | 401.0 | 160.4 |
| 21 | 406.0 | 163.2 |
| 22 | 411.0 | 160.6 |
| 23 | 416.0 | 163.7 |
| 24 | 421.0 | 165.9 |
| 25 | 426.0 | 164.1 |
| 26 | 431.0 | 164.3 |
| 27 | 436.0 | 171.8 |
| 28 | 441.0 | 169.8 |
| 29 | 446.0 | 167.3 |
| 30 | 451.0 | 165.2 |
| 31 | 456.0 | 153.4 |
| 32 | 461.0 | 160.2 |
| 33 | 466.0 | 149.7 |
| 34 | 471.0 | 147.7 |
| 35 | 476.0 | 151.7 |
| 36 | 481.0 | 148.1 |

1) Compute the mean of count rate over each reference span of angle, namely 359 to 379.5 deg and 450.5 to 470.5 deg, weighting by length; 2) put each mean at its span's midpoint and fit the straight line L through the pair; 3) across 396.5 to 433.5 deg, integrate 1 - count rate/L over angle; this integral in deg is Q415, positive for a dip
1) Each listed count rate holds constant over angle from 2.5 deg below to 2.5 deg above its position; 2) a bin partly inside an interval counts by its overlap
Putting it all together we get 0.8 deg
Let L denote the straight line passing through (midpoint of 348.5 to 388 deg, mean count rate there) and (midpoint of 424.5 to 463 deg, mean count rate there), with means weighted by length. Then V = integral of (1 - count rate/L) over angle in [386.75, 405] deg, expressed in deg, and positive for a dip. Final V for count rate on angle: 0.8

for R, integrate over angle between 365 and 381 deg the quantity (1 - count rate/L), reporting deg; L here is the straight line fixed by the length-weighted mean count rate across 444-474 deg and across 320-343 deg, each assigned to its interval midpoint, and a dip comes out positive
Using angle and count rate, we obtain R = -0.5 deg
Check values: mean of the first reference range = 179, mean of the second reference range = 157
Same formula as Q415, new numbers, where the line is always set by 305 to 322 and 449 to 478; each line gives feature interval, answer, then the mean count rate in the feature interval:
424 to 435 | -0.3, 165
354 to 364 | -0.3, 179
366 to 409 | -0.4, 170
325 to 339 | -0.2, 182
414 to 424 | -0.1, 165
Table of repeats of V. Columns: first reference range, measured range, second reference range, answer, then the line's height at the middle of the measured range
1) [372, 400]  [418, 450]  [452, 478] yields -1.4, 160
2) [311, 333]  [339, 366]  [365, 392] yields 0.1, 177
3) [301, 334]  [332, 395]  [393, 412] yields -1.4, 172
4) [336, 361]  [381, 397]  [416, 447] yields 0.2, 172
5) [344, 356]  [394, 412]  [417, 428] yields 0.7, 168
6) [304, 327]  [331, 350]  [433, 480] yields 0.1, 178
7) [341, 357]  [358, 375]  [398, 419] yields -0.8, 171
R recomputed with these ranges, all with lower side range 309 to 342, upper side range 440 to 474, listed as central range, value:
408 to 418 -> 0.19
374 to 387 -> -0.28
